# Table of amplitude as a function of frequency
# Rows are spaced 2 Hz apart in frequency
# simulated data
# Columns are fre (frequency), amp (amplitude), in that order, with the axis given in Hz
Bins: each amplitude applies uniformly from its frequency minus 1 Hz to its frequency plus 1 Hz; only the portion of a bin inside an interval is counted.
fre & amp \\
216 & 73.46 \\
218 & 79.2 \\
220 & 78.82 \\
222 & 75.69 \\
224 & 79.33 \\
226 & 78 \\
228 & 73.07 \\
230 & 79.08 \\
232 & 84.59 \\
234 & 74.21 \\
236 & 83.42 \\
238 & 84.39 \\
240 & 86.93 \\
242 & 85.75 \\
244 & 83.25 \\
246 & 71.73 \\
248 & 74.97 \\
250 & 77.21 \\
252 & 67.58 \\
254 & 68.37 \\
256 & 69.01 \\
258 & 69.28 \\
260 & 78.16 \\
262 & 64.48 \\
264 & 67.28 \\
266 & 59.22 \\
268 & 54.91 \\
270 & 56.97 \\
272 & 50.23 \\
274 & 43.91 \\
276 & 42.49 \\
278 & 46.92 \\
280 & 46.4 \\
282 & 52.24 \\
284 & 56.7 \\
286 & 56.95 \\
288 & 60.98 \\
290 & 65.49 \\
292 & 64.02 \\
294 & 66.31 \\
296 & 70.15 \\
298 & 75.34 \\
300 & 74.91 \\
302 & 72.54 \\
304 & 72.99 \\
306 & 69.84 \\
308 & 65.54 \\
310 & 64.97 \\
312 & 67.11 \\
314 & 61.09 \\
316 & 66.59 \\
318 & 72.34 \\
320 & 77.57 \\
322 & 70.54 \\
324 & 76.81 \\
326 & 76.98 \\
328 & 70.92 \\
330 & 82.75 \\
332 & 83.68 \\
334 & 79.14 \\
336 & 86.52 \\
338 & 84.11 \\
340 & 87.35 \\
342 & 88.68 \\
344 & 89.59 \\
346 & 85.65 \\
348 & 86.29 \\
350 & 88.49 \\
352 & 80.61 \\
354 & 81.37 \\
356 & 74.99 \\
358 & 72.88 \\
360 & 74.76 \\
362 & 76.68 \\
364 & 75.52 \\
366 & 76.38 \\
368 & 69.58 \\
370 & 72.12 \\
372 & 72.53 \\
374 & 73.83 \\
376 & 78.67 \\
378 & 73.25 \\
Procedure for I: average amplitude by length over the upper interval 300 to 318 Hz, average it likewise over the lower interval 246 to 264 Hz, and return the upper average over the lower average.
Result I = 0.96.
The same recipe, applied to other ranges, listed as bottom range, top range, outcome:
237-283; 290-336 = 1.10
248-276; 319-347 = 1.29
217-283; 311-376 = 1.12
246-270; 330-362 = 1.22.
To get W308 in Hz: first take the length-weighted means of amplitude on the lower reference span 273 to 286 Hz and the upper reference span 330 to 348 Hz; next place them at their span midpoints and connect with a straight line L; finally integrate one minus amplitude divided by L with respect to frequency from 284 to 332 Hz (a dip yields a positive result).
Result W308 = -2.9 Hz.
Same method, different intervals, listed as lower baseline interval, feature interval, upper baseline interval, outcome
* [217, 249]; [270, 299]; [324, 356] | 8.7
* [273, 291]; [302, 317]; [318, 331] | 0.0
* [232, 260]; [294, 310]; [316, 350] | 1.7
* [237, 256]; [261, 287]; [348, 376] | 7.9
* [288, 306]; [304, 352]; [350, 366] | -2.4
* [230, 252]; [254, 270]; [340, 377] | 2.8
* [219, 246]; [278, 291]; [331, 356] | 4.2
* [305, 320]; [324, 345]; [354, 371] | -3.6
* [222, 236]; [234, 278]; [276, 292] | -0.6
